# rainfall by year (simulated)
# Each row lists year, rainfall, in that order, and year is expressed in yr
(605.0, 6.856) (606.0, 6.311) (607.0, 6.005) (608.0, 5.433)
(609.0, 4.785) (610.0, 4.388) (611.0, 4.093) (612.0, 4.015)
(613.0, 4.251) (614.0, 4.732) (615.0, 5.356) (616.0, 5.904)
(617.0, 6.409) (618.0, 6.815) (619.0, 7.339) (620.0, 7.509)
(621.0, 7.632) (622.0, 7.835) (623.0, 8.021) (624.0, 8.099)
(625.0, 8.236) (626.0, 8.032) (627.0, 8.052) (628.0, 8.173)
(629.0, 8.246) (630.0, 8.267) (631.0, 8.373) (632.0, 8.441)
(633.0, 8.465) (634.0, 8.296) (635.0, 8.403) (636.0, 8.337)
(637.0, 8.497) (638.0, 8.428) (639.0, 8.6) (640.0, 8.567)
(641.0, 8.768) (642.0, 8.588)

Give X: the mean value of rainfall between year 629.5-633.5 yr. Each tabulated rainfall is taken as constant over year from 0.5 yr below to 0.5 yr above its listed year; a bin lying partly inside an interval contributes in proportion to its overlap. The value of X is 8.39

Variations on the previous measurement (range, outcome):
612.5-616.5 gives 5.06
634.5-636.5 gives 8.37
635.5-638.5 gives 8.42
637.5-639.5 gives 8.51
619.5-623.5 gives 7.75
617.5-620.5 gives 7.22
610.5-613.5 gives 4.12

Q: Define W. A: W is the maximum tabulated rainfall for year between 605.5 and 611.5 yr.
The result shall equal 6.311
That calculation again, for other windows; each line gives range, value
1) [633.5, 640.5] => 8.6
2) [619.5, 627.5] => 8.236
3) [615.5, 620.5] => 7.509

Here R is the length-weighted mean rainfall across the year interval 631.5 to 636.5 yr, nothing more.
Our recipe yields 8.39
